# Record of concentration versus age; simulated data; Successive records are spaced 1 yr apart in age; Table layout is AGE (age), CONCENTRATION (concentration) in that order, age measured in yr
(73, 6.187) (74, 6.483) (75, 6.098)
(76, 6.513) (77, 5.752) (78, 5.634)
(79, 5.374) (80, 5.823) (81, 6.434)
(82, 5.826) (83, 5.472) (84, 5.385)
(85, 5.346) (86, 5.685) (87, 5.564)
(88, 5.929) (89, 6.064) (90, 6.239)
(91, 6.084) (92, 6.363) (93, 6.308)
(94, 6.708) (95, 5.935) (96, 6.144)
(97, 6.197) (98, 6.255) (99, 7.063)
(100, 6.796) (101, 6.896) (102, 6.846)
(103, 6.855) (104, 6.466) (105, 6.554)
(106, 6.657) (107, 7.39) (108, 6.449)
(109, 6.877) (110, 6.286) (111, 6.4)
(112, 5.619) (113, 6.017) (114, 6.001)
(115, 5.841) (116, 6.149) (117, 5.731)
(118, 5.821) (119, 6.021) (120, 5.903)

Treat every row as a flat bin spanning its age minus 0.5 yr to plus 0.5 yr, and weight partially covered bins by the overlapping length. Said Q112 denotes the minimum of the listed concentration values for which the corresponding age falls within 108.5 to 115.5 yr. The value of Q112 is 5.619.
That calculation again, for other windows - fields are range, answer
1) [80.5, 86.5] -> 5.346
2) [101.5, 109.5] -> 6.449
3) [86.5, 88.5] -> 5.564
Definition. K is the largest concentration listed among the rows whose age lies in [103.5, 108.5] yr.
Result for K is 7.39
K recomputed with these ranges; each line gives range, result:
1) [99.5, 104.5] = 6.896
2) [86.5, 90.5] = 6.239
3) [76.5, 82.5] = 6.434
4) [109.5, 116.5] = 6.4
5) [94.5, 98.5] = 6.255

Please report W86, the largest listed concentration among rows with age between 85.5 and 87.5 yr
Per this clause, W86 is 5.685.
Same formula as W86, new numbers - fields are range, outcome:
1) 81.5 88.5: 5.929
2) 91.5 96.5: 6.708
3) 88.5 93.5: 6.363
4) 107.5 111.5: 6.877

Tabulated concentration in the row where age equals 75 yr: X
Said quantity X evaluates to 6.098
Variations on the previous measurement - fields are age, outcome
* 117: 5.731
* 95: 5.935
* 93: 6.308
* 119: 6.021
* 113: 6.017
